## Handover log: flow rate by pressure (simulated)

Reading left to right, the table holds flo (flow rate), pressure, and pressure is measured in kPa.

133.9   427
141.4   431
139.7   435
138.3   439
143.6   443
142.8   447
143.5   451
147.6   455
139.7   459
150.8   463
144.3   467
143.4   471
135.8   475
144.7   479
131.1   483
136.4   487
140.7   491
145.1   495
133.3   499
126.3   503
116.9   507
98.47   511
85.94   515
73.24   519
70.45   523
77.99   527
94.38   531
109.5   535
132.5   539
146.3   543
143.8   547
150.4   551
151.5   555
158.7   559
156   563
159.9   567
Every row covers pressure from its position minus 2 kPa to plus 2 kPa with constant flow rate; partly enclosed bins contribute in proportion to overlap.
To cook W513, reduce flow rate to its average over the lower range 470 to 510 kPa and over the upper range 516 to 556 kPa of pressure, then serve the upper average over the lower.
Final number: 0.84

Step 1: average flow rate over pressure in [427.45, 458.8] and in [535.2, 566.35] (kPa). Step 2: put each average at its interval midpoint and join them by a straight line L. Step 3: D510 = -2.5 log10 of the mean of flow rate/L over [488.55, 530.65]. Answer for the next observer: 0.33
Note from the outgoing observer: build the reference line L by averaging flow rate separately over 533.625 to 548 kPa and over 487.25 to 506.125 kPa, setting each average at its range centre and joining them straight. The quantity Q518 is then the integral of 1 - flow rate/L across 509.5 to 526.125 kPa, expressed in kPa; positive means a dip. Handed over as 6.6 kPa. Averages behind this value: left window 135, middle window 81.3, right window 133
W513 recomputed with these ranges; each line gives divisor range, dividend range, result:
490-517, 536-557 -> 1.19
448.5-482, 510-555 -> 0.77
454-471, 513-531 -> 0.54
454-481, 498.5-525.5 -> 0.69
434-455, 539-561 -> 1.04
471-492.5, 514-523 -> 0.56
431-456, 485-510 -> 0.93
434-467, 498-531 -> 0.67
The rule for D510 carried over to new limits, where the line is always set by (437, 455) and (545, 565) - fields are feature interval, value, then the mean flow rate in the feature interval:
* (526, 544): 0.32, 112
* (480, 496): 0.06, 138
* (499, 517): 0.32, 110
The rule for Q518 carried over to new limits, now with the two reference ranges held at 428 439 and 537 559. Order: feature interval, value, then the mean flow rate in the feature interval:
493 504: 0.6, 136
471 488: 0.5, 138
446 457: -0.3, 145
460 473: -0.4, 146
